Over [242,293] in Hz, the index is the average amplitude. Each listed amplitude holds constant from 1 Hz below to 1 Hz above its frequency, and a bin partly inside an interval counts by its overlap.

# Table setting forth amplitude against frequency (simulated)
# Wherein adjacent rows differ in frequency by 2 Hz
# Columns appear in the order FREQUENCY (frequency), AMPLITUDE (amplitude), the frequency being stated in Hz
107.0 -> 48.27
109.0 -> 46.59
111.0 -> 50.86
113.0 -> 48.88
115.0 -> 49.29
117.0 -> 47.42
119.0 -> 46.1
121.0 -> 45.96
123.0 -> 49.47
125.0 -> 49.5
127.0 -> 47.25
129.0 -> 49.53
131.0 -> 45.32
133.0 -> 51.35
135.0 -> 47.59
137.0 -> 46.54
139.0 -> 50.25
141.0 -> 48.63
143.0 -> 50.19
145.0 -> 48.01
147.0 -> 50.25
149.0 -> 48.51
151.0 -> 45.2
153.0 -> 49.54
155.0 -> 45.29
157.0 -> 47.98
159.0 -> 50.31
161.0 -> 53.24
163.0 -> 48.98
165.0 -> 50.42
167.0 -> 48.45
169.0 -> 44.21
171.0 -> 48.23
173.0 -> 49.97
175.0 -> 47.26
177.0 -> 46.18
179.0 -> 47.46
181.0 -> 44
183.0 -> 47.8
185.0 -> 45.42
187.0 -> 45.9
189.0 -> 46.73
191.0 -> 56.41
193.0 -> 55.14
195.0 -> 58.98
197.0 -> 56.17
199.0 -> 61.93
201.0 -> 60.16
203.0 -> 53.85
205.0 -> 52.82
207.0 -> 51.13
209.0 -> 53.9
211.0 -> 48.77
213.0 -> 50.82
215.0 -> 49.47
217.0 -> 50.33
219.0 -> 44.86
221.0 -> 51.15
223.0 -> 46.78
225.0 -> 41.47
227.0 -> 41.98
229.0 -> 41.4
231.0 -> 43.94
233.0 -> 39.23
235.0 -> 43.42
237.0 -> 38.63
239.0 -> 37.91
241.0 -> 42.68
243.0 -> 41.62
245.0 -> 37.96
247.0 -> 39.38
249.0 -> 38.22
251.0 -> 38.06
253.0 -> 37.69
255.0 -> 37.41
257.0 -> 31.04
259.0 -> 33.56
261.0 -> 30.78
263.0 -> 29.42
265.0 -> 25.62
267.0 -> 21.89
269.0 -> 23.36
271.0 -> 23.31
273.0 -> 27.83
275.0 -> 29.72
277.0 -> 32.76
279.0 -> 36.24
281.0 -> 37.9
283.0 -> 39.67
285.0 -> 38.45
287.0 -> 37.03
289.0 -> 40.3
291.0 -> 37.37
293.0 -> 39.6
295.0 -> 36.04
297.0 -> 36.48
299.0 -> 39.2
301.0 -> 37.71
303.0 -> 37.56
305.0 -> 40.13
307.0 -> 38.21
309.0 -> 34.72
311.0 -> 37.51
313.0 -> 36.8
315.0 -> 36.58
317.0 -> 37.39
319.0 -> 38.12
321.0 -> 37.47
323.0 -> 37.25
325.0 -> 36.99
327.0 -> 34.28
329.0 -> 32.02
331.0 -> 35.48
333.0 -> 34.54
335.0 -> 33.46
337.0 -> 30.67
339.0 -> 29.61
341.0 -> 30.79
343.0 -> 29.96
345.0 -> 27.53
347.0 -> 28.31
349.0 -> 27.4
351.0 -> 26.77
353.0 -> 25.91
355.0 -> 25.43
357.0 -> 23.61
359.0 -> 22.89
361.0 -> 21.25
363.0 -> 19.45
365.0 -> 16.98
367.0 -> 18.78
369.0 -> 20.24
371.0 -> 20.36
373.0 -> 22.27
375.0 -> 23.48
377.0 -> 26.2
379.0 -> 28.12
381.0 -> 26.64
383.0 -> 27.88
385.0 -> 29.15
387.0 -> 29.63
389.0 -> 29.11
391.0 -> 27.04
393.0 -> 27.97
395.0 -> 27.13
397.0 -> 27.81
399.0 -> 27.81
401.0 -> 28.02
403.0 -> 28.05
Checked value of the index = 34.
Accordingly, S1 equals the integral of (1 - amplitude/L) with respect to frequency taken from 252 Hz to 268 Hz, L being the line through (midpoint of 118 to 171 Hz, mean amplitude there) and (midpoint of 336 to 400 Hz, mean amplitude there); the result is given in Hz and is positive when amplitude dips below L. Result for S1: 2.55 Hz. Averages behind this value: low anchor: 48.4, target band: 30.9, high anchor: 25.8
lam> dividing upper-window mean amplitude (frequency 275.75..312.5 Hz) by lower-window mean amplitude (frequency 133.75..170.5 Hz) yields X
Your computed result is 0.77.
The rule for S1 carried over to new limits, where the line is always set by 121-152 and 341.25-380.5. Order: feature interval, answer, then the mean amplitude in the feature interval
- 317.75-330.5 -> -3.6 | 36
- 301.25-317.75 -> -4.3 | 37.4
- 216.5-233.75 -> -2.5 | 44.5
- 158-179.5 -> -1.8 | 48.6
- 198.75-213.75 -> -4.7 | 53.8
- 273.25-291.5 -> -2.1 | 36.2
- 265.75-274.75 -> 2.5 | 24.6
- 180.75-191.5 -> -1.1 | 47.6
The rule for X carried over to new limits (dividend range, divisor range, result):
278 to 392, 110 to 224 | 0.63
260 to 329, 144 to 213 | 0.69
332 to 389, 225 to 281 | 0.74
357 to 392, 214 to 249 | 0.56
